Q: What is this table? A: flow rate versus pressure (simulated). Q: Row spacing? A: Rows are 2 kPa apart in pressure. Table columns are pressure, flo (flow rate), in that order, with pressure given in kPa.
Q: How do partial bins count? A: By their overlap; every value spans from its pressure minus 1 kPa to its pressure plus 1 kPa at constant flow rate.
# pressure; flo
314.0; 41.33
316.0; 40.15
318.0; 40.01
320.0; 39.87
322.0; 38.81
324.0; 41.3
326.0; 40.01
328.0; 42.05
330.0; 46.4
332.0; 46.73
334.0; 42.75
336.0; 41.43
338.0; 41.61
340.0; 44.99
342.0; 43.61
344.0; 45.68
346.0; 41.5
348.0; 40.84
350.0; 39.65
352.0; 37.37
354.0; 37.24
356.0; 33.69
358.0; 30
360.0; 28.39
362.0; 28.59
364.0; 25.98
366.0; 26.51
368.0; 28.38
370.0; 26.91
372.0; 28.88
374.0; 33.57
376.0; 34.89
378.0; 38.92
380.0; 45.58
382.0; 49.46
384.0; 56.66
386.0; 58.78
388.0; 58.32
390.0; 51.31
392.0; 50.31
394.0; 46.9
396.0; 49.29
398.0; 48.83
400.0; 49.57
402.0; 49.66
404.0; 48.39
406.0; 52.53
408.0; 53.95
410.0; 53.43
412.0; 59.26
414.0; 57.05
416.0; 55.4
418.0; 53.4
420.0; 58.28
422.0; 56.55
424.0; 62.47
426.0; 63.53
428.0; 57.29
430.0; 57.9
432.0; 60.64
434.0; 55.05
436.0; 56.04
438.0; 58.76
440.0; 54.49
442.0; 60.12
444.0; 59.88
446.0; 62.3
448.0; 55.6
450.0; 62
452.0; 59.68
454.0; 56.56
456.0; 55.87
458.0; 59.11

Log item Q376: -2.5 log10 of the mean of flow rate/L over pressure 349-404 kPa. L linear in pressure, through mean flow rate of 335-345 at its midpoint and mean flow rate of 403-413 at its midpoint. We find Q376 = 0.21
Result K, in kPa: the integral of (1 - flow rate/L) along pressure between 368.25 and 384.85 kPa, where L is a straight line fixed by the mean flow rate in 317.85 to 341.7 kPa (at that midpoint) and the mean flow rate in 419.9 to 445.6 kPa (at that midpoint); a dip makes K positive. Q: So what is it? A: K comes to 3.7 kPa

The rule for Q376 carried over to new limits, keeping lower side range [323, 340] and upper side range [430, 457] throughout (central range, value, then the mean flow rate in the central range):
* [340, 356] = 0.11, 40.7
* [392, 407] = 0.06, 49.4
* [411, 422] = -0.04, 56.7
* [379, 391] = -0.07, 53.4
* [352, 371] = 0.49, 29.9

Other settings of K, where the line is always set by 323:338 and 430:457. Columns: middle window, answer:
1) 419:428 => -0.7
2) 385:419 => -0.1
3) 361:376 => 6.0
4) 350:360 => 2.5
